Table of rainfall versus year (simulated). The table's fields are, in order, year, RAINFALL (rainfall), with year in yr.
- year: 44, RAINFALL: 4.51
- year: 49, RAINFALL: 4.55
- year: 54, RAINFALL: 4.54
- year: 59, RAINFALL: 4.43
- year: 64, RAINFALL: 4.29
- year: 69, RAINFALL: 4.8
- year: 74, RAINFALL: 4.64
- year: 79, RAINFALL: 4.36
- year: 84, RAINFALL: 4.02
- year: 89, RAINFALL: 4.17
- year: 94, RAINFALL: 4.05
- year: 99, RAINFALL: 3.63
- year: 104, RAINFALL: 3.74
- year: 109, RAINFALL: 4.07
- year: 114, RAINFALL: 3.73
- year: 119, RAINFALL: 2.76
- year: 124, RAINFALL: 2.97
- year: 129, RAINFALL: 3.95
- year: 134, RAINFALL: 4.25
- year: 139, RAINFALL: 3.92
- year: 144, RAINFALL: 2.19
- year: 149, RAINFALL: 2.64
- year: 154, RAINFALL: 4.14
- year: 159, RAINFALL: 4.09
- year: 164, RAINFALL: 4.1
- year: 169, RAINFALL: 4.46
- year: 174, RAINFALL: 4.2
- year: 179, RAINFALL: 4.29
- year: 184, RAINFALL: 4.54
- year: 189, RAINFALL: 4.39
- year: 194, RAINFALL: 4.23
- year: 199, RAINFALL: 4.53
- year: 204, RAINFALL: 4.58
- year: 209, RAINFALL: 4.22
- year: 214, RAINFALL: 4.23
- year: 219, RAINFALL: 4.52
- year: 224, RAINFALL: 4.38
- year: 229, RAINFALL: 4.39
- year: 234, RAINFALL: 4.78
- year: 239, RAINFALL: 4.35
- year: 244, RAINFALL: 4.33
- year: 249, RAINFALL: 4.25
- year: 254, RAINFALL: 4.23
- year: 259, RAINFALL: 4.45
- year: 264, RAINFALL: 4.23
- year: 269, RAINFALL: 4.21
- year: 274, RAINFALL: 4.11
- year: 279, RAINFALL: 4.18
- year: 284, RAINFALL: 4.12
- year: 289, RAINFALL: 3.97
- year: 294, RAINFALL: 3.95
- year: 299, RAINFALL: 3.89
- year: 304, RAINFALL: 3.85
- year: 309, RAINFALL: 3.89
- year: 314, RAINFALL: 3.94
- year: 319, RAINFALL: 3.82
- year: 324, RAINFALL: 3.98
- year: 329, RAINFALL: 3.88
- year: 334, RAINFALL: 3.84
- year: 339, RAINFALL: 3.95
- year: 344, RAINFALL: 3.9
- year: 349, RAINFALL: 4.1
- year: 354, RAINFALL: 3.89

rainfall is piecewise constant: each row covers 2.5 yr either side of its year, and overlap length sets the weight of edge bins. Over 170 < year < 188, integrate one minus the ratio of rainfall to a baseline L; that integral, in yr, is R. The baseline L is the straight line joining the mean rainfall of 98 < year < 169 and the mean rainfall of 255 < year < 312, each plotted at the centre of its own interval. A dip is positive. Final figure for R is -2.9 yr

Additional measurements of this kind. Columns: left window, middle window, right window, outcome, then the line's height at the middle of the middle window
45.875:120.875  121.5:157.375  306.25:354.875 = 5.55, 4.08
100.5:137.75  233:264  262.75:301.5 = -2.94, 3.99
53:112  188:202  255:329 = -0.91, 4.12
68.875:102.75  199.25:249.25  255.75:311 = -3.71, 4.11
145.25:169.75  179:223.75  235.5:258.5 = -4.03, 4.04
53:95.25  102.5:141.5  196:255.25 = 6.30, 4.38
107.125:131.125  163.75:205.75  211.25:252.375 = -3.85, 4.01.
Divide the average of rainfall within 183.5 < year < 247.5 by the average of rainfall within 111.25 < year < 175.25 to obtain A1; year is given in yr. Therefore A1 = 1.21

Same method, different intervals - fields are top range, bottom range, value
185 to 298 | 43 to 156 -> 1.10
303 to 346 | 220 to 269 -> 0.89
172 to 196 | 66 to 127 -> 1.11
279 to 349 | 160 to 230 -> 0.90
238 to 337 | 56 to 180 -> 1.04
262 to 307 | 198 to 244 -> 0.91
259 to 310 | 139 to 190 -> 1.04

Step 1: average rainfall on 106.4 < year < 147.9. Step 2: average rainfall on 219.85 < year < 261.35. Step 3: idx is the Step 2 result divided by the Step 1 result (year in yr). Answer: 1.3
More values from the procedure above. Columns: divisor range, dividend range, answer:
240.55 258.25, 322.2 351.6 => 0.92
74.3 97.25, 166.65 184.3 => 1.04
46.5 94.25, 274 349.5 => 0.90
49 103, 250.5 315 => 0.95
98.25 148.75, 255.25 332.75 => 1.16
